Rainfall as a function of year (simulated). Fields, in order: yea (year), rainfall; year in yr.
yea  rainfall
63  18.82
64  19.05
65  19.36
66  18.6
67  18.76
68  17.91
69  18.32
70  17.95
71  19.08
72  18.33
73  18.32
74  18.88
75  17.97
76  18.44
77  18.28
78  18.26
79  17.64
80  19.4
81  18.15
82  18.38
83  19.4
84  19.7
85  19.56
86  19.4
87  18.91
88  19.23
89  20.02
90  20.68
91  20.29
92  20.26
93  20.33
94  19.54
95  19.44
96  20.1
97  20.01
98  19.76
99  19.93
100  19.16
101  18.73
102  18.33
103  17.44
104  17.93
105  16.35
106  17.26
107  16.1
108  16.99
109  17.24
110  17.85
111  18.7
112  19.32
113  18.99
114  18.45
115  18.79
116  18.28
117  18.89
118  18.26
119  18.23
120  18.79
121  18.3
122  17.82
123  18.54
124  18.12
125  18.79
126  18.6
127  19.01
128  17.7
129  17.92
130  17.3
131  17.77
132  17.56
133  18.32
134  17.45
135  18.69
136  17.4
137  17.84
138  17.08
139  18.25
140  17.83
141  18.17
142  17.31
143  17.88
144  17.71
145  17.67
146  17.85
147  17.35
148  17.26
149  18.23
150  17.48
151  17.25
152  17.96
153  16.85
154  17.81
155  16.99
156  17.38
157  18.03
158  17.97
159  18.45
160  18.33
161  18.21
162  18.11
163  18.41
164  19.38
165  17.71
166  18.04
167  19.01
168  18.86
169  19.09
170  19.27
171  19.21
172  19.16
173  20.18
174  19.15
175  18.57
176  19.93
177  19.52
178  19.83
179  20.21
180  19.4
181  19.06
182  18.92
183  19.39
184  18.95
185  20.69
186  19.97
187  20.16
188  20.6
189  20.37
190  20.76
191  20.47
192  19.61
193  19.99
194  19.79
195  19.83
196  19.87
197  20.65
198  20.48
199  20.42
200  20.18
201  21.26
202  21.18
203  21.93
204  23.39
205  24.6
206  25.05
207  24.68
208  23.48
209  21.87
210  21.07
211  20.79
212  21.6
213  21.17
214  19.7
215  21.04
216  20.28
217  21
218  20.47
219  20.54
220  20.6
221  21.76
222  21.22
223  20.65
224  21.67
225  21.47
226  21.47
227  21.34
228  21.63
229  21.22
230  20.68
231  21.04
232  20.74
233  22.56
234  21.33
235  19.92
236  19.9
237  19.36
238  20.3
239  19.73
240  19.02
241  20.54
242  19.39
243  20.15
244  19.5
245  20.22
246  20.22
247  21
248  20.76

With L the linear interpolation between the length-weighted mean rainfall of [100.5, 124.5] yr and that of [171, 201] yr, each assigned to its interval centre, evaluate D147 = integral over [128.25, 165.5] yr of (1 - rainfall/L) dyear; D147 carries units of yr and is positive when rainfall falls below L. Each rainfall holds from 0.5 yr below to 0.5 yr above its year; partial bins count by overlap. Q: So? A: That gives 2.2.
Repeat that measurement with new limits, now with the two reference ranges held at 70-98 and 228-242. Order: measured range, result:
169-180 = 0.27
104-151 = 3.87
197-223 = -1.65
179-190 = 0.13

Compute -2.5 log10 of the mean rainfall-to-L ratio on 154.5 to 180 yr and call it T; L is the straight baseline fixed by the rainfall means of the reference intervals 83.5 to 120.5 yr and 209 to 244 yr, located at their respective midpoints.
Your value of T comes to 0.06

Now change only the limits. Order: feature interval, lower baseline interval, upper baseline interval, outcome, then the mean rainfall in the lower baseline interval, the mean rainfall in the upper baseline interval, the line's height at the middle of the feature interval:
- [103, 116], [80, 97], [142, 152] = 0.06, 19.6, 17.6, 18.9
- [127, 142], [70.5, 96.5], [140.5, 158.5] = 0.01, 19.2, 17.6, 18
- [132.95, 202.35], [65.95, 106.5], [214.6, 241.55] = 0.06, 18.9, 20.8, 20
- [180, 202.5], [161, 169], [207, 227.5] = -0.01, 18.5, 21.2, 19.9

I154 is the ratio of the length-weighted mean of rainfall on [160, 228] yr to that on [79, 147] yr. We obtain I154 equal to 1.10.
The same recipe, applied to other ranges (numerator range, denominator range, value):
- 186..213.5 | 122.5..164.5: 1.19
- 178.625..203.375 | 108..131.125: 1.10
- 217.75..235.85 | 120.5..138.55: 1.17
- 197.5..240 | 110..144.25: 1.17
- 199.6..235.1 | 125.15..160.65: 1.21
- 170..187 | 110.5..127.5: 1.05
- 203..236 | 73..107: 1.14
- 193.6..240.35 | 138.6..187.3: 1.14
